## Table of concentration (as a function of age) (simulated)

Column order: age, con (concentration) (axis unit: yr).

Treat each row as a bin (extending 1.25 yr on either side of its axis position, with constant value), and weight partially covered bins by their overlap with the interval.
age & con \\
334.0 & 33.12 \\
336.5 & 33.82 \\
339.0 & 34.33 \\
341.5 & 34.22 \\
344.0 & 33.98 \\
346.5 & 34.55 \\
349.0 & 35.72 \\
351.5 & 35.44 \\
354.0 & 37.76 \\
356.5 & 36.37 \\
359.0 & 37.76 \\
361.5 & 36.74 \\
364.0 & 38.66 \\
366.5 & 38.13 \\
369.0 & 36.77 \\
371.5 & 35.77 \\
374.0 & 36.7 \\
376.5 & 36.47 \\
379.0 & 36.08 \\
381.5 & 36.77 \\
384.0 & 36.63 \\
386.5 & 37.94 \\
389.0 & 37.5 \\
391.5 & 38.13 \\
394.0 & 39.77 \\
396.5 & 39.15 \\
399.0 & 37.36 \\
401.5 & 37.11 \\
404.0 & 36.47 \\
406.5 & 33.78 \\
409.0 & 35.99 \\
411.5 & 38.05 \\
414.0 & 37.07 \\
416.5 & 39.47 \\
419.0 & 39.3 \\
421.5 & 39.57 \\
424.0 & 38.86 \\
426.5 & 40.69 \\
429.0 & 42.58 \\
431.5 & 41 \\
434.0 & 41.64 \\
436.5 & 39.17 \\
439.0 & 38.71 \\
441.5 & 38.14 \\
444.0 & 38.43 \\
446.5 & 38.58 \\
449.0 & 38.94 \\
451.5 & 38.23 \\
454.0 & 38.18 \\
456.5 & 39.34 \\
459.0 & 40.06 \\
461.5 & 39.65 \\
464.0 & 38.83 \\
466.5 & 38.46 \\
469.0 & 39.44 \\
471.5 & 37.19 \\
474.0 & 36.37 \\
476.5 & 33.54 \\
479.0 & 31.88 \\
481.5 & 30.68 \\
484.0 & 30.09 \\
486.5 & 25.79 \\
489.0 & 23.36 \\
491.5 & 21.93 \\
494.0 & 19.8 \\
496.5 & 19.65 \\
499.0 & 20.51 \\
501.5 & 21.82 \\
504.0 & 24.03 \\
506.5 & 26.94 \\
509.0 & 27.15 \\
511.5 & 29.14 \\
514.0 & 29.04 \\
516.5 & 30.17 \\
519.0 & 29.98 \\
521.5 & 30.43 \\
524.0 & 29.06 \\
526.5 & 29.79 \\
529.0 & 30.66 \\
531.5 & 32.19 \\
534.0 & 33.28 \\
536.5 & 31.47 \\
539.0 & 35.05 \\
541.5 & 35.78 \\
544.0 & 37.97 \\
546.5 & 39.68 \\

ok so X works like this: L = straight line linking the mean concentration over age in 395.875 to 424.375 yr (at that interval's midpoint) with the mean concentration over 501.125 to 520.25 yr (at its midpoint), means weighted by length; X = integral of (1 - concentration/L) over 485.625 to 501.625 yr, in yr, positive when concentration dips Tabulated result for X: 4.11 yr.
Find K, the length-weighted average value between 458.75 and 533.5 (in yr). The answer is 29.8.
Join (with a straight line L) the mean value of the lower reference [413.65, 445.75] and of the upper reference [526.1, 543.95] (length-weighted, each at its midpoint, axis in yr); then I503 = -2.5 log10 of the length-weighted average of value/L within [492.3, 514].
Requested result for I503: 0.41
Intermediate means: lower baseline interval 39.6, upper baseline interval 33.1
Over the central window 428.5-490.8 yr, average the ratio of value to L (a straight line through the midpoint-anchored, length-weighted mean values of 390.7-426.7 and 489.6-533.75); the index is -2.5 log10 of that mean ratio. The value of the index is -0.13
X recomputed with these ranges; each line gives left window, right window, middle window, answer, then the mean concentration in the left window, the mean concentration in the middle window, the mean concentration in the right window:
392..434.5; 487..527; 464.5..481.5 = -3.0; 38.6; 35.9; 25.7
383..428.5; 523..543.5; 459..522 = 8.7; 38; 29.6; 32.4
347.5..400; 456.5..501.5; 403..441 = -5.0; 37.2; 38.8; 31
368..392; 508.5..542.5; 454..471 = -2.8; 36.8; 39.1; 31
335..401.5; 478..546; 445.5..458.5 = -2.8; 36.6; 38.7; 28.5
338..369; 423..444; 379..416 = 1.0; 36.2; 37.3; 40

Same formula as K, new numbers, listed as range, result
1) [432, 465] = 39.1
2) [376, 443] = 38.3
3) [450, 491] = 34.9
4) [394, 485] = 37.9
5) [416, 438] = 40.3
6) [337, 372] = 36.1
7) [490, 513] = 23.5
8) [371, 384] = 36.4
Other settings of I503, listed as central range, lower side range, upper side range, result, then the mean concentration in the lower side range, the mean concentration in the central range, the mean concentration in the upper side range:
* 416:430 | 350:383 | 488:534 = -0.22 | 36.9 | 40.1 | 26.6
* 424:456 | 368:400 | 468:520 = -0.21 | 37.3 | 39.5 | 28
